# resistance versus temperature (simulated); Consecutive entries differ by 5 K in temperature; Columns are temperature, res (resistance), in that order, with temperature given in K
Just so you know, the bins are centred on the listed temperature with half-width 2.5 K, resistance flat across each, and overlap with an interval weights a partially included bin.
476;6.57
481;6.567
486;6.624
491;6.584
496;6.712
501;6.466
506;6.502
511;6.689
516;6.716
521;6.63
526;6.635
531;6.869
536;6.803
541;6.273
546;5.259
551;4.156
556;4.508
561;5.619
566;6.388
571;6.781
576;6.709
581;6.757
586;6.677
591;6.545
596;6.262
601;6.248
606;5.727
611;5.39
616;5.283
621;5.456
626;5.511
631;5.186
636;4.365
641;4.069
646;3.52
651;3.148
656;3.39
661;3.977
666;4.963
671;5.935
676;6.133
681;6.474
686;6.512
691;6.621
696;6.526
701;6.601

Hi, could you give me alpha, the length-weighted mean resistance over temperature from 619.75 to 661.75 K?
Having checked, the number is 4.27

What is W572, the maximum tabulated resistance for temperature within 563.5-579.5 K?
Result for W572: 6.781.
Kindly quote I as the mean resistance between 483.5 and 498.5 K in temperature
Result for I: 6.64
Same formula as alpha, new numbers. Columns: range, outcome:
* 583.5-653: 5.26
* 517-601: 6.19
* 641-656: 3.47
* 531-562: 5.54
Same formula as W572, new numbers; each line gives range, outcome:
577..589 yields 6.757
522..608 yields 6.869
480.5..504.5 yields 6.712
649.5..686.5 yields 6.512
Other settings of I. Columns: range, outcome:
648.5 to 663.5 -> 3.5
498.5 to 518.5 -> 6.59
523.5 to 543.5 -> 6.64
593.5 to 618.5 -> 5.78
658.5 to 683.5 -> 5.5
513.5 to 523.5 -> 6.67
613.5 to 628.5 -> 5.42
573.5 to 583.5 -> 6.73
